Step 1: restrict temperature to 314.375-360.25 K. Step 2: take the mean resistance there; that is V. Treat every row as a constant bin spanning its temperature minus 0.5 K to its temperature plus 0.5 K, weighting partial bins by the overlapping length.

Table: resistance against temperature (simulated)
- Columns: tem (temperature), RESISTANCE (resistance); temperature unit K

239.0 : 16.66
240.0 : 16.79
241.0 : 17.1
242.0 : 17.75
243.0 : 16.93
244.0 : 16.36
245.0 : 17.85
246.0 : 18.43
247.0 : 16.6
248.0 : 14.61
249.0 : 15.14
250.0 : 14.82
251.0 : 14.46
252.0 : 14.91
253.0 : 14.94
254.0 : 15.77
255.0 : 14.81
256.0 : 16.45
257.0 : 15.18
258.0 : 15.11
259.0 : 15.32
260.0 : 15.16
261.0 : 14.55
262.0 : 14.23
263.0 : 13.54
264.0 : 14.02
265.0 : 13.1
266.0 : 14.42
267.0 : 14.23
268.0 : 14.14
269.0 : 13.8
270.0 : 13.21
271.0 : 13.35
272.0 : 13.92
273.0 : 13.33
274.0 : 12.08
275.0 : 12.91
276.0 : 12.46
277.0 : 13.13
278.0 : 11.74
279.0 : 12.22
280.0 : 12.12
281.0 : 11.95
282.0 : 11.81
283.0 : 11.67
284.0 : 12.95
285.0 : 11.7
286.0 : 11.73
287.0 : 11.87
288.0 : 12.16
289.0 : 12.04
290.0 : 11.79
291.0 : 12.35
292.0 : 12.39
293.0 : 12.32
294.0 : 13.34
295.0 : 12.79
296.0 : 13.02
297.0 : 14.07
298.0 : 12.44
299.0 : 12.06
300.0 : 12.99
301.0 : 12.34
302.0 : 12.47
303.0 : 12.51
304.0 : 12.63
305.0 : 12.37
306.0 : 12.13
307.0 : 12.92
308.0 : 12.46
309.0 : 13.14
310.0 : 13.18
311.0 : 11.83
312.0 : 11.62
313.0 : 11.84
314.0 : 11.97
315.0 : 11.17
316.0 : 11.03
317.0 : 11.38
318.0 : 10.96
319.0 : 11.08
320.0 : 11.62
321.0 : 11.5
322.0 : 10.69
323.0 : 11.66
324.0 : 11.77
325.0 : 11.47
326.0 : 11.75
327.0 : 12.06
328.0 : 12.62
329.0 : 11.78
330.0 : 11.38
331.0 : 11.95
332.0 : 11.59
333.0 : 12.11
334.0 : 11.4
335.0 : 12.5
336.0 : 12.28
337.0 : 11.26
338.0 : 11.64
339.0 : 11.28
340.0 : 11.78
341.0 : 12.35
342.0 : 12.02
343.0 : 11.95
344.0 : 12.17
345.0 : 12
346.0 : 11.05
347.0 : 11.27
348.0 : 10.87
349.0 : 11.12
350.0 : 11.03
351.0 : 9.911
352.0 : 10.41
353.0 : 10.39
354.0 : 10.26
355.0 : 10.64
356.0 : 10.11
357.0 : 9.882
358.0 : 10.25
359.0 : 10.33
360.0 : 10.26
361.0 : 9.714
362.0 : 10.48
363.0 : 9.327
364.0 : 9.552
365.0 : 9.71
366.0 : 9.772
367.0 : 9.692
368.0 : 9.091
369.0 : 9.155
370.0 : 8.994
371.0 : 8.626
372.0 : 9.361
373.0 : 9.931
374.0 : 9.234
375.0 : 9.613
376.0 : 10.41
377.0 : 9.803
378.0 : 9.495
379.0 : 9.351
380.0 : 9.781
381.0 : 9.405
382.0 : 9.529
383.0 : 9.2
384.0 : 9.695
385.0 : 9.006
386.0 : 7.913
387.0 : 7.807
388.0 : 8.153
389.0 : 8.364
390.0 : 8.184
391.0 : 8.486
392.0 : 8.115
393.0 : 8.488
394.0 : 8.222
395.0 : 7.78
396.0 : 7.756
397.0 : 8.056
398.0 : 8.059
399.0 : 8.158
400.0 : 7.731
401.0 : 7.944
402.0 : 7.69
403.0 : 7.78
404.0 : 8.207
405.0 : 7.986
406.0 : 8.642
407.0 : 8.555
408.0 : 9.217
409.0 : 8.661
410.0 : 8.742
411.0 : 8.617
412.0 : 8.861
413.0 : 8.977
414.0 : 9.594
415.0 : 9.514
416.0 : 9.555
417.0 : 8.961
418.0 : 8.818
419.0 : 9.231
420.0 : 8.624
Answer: 11.3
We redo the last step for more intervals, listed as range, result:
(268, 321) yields 12.4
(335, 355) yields 11.3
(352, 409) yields 9.07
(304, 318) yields 12.1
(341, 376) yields 10.3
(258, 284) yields 13.3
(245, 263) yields 15.3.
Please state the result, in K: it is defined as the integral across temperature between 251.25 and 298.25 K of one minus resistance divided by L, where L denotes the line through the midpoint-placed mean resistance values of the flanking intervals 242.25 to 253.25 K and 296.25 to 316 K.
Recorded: 3.3 K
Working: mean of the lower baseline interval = 16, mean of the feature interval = 13.3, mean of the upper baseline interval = 12.4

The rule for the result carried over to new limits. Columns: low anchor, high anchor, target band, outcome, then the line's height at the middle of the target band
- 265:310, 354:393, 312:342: -1.4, 11.2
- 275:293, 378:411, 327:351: -3.2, 10.3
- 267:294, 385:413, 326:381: -4.0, 9.91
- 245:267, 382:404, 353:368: -0.2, 9.87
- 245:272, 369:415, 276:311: 2.0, 13.2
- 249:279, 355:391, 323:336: -0.7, 11.3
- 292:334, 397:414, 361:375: 0.6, 9.89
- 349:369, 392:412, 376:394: 0.1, 8.95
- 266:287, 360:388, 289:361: -4.2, 11.1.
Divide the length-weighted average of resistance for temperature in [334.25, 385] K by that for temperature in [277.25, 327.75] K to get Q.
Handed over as 0.85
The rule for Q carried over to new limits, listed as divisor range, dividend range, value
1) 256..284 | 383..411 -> 0.62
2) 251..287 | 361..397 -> 0.67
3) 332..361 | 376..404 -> 0.77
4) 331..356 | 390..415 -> 0.74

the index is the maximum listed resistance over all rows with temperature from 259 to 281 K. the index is 15.32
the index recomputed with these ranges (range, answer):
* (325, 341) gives 12.62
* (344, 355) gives 12.17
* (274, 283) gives 13.13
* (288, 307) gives 14.07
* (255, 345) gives 16.45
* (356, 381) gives 10.48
